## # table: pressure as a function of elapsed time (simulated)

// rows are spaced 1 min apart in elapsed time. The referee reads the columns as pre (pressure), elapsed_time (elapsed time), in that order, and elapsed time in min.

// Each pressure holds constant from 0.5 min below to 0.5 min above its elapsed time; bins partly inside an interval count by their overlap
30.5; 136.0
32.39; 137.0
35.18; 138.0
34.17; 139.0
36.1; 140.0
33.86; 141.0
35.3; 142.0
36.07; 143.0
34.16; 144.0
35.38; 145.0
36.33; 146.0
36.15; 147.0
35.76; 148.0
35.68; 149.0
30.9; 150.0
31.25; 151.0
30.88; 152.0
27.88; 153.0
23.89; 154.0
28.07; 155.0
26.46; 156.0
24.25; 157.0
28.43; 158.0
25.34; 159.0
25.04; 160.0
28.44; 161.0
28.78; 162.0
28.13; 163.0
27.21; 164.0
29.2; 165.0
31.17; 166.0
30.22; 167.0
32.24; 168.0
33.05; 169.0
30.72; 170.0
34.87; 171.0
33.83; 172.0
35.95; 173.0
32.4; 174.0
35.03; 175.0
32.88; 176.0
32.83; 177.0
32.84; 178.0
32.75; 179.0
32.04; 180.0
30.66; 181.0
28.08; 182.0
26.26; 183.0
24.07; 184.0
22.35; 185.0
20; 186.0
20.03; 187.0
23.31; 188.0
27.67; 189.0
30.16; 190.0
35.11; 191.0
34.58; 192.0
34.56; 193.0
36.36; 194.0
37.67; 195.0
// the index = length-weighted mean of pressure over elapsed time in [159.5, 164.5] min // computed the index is 27.5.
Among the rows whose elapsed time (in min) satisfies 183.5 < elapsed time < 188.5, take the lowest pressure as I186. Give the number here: 20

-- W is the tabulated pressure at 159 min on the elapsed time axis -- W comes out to 25.34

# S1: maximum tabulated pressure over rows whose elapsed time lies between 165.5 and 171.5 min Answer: 34.87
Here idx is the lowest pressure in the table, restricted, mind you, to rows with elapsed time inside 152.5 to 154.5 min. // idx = 23.89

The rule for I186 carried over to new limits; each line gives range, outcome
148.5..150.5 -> 30.9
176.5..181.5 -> 30.66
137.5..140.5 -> 34.17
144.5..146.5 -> 35.38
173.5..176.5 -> 32.4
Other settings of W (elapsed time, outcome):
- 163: 28.13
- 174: 32.4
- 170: 30.72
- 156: 26.46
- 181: 30.66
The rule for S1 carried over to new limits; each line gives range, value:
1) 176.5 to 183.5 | 32.84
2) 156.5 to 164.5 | 28.78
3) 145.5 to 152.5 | 36.33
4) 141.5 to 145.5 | 36.07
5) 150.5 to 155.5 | 31.25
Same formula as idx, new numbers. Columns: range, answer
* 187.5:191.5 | 23.31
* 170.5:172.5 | 33.83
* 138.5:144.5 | 33.86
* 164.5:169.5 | 29.2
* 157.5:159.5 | 25.34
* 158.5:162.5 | 25.04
